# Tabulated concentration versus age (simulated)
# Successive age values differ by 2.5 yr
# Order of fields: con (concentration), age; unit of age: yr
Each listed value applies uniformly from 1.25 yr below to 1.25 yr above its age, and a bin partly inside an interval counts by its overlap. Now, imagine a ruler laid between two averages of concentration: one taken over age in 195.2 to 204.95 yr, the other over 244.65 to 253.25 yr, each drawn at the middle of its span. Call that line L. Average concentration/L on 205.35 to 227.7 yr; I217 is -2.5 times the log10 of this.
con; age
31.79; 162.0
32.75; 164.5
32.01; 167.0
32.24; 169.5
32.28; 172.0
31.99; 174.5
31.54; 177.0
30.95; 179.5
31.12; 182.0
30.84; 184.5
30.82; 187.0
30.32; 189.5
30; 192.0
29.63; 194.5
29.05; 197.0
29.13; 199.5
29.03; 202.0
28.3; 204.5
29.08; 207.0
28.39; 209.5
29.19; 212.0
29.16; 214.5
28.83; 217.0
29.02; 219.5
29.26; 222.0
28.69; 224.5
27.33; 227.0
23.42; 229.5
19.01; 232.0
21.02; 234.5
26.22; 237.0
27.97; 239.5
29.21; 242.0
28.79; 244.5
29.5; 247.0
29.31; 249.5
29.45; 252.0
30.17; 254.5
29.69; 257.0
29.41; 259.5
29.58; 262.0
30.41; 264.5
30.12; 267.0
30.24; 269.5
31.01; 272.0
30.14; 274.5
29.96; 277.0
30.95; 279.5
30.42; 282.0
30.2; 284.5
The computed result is 0.011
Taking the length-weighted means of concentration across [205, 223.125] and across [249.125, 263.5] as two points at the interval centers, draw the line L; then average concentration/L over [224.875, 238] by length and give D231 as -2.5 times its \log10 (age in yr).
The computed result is 0.23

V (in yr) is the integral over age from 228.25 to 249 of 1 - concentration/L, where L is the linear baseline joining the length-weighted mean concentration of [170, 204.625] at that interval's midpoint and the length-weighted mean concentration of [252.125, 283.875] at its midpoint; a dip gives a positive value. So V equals 3.1 yr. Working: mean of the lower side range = 30.5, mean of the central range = 25.8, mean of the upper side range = 30.1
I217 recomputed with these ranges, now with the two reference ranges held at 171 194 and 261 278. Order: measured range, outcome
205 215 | 0.07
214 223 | 0.06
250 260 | 0.02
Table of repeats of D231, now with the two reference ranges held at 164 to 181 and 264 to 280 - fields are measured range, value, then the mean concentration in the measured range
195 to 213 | 0.09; 28.9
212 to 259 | 0.12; 27.6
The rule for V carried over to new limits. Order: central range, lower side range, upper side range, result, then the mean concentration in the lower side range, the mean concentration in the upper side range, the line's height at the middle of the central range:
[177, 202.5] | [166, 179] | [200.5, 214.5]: 0.2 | 32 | 28.8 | 30.4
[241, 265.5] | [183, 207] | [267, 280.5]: 0.5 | 29.7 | 30.4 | 30.2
